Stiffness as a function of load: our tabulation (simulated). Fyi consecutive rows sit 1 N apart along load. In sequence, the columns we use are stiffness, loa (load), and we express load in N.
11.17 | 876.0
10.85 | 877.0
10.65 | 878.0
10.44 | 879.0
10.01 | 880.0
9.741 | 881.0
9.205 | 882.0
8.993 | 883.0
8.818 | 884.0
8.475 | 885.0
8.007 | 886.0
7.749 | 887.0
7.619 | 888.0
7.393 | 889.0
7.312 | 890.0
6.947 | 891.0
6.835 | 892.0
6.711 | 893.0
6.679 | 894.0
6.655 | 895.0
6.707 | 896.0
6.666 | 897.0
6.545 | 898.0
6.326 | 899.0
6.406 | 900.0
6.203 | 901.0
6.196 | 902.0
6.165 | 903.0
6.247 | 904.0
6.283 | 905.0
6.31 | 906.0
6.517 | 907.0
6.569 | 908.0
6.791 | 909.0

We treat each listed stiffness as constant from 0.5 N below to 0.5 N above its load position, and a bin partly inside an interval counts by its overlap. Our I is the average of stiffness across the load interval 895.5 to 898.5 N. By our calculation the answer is 6.64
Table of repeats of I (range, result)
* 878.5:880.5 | 10.2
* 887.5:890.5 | 7.44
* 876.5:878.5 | 10.8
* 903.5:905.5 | 6.27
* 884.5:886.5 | 8.24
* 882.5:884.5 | 8.91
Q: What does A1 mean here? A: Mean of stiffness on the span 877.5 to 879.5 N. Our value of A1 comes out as 10.5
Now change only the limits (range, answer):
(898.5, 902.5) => 6.28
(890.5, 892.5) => 6.89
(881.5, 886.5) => 8.7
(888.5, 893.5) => 7.04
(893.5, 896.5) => 6.68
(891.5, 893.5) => 6.77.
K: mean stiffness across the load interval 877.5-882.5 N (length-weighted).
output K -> 10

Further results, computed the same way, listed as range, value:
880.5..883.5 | 9.31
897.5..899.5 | 6.44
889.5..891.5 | 7.13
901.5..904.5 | 6.2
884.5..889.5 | 7.85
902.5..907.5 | 6.3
